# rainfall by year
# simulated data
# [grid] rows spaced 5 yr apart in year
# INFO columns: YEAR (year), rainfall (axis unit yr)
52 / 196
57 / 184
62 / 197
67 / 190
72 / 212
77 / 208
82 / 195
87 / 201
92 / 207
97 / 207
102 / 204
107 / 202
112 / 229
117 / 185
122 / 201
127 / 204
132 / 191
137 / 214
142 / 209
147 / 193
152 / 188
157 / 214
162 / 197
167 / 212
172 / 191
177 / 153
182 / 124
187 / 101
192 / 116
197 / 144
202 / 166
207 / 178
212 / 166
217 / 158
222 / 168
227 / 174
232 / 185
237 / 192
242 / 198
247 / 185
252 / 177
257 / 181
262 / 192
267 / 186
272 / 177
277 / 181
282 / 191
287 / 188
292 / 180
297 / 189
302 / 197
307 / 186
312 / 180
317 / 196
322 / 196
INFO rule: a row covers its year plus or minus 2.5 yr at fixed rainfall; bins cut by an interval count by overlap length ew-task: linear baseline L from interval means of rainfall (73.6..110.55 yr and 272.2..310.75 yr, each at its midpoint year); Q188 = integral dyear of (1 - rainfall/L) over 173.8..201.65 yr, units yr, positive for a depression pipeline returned 9.1 yr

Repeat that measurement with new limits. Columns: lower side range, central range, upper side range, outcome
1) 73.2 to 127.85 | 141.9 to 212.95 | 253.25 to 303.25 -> 9.93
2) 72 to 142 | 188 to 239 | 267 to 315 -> 8.10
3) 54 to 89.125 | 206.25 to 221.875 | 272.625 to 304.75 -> 2.01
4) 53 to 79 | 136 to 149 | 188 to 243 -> -1.70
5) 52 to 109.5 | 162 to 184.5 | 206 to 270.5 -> 1.86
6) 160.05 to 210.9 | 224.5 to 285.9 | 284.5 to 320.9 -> -3.16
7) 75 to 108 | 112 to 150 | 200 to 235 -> -1.59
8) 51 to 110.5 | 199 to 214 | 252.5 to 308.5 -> 1.73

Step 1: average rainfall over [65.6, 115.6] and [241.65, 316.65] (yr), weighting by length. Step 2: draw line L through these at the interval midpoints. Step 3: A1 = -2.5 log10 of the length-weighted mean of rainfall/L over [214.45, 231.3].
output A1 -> 0.139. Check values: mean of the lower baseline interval 205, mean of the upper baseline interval 186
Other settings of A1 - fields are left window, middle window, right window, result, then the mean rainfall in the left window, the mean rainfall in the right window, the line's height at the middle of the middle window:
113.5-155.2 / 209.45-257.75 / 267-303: 0.07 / 199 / 186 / 190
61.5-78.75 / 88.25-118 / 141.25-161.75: -0.03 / 202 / 200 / 201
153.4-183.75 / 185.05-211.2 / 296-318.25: 0.27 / 183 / 189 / 185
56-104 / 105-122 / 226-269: -0.04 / 201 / 186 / 198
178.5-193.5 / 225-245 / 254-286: -0.20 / 116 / 185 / 156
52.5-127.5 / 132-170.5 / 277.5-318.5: -0.03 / 202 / 188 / 197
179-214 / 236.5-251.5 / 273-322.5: -0.16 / 142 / 188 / 163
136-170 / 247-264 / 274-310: 0.05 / 203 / 187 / 191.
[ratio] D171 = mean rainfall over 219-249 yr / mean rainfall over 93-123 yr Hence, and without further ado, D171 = 0.9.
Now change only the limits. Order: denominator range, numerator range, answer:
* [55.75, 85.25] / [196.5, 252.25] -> 0.88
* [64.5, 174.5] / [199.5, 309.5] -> 0.90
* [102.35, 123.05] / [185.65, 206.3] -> 0.67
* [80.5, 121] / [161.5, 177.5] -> 0.94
